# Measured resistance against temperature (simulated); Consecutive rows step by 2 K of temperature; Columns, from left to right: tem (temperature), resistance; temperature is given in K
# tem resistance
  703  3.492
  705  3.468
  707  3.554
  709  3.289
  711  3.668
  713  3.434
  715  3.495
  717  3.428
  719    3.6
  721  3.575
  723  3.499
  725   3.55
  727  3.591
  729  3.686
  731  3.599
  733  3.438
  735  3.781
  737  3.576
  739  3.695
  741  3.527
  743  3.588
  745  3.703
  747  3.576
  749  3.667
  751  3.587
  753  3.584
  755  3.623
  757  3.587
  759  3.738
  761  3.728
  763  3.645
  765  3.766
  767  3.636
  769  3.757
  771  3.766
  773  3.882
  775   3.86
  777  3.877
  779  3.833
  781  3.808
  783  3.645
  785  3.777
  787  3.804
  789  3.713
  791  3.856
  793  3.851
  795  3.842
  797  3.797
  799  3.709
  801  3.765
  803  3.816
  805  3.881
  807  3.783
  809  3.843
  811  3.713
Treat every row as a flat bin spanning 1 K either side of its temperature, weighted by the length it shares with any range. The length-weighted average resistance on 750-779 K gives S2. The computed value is 3.72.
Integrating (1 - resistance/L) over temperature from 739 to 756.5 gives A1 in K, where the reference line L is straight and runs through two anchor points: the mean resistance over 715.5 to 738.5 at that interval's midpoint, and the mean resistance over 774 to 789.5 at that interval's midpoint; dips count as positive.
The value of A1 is 0.2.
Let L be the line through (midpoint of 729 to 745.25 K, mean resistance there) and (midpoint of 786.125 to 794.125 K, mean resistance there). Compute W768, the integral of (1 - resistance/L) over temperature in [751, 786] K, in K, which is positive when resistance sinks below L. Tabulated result 0.0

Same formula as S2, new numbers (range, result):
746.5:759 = 3.62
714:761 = 3.6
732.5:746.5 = 3.62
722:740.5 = 3.6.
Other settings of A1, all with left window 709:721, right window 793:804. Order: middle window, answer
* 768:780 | -0.4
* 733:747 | -0.1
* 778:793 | -0.1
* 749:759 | 0.1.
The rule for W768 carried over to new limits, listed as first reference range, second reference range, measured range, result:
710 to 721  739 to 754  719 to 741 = -0.17 K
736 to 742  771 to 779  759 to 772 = 0.24 K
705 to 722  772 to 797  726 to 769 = 0.16 K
